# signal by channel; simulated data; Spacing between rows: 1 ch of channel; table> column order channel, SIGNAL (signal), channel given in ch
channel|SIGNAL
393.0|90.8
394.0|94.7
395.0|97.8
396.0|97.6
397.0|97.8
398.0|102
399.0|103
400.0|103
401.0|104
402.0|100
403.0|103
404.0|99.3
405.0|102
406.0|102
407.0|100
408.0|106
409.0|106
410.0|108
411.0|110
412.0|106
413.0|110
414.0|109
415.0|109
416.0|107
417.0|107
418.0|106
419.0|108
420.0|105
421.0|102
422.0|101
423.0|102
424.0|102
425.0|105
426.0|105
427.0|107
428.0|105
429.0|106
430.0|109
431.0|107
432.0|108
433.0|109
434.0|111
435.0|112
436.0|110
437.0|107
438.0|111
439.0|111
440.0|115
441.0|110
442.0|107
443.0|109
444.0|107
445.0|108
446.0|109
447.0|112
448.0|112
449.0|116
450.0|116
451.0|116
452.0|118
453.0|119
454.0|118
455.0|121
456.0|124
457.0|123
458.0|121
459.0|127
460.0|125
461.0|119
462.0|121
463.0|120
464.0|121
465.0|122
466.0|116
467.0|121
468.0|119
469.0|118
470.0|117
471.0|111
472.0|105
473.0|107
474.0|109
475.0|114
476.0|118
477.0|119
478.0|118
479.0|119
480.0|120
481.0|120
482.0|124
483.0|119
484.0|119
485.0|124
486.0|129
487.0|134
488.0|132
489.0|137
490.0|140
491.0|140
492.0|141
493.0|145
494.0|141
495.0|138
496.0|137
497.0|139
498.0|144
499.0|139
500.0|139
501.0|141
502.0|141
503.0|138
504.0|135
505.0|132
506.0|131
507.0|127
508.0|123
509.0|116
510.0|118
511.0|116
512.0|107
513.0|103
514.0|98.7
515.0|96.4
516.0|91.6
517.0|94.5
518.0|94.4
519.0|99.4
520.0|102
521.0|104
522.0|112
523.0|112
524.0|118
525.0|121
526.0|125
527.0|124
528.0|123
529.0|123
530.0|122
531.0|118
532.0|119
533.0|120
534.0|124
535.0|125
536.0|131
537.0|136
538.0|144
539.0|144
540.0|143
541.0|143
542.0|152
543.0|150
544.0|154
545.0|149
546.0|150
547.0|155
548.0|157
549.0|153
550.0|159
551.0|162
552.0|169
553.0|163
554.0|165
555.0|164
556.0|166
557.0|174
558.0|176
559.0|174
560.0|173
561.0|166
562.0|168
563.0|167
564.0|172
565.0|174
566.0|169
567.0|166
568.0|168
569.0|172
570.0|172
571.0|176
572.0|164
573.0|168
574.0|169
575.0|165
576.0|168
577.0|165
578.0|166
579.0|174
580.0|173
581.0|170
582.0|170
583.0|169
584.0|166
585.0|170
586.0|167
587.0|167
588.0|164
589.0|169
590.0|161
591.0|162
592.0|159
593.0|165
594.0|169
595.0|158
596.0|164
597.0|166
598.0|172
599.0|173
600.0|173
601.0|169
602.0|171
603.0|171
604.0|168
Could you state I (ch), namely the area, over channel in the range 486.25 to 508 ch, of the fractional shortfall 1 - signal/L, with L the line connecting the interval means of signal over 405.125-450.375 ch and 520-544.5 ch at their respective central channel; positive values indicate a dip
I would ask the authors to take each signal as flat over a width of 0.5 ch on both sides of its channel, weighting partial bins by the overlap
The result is -2.9 ch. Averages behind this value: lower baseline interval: 108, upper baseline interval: 128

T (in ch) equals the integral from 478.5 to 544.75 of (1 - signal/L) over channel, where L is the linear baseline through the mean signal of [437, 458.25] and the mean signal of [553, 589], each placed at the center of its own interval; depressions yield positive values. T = 7.5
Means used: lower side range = 114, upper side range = 169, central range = 126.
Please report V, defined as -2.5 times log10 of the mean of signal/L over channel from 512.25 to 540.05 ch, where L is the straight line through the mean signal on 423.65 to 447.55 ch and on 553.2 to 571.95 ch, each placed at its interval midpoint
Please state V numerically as 0.30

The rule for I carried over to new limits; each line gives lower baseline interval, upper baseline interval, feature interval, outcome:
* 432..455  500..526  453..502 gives -5.0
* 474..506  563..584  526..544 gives 2.3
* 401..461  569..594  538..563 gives -0.6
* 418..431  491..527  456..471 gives -1.0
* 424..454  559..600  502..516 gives 2.1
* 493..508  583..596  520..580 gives 0.9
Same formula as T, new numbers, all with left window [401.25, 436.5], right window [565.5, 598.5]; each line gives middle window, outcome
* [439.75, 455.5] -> 0.5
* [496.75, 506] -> -0.1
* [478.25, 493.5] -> 0.2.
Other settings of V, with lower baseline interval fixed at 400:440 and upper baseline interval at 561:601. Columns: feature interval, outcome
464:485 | 0.09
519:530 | 0.25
